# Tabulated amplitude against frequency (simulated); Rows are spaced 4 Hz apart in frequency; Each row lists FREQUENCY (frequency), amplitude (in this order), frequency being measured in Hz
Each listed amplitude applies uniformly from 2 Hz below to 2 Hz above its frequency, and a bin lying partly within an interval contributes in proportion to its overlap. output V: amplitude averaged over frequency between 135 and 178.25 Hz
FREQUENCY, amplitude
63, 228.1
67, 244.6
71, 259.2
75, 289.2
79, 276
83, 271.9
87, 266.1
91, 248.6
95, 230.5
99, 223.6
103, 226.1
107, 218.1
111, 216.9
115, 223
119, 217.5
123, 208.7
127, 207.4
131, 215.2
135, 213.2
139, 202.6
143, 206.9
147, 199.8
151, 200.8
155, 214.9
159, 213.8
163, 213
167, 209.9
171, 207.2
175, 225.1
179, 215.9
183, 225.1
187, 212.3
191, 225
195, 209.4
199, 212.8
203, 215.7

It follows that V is 210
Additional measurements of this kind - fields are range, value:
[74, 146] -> 230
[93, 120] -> 222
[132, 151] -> 206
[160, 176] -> 213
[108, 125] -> 217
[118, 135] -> 212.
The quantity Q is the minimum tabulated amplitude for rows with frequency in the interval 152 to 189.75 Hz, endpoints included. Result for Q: 207.2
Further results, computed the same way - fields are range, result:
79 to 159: 199.8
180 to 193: 212.3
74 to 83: 271.9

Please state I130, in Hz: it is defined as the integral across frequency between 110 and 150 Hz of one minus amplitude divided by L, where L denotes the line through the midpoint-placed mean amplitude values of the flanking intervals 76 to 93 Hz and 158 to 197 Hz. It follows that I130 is 5.2 Hz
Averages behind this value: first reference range 267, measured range 211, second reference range 216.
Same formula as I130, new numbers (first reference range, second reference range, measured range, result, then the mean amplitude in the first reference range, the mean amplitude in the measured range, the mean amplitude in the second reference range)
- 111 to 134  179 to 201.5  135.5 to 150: 0.8 Hz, 215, 204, 217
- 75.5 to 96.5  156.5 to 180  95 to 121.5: 2.9 Hz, 261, 221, 214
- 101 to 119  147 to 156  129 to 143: 0.1 Hz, 221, 210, 205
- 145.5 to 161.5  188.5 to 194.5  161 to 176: 0.0 Hz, 208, 213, 220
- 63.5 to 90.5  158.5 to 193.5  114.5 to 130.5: 1.9 Hz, 265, 213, 216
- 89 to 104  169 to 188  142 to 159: 1.2 Hz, 233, 206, 217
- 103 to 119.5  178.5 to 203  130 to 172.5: 1.9 Hz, 220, 209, 217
